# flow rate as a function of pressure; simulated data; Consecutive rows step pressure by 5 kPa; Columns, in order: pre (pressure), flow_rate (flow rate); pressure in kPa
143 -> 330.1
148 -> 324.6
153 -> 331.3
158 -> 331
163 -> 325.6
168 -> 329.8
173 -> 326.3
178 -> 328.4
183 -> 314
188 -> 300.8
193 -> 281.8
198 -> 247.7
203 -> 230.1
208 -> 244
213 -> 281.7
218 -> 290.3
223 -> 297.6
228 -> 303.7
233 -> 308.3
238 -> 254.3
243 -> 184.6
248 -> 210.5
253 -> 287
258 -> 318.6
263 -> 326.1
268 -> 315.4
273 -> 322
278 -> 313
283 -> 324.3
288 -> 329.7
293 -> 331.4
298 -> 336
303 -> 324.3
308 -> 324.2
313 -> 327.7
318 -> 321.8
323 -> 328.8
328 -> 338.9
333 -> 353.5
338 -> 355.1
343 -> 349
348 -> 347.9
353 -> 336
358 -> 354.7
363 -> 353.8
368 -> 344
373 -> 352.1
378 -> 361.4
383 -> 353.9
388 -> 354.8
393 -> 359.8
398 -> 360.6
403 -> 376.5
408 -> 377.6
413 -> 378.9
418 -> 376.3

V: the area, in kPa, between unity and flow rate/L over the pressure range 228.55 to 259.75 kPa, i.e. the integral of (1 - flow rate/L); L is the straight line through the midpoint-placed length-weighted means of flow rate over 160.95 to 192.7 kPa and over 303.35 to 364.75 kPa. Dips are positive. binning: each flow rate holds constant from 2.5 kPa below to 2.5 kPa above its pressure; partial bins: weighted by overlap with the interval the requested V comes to 6.3 kPa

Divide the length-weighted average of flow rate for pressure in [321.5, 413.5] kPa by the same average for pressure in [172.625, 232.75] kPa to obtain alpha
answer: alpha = 1.24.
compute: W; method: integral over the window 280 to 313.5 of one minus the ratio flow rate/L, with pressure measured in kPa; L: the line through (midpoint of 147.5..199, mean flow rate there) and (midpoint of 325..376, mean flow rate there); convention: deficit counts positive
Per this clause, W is 1.0 kPa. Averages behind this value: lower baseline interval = 314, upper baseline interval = 348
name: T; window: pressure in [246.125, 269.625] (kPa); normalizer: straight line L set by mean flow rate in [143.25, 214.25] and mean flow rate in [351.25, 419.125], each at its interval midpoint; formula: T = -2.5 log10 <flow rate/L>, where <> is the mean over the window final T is 0.11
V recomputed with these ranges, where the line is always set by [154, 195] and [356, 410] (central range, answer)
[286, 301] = 0.4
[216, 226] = 1.0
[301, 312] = 0.6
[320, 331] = 0.4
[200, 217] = 3.6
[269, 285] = 0.9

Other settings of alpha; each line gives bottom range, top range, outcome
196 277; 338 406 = 1.28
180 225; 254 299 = 1.16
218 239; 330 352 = 1.19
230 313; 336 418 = 1.19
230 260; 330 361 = 1.34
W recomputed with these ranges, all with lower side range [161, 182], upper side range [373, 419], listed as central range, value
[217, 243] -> 4.32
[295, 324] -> 1.94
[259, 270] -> 0.71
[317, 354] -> 1.32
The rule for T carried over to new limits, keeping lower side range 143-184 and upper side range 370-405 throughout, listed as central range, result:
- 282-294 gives 0.053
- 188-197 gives 0.177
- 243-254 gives 0.427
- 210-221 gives 0.176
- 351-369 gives 0.024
